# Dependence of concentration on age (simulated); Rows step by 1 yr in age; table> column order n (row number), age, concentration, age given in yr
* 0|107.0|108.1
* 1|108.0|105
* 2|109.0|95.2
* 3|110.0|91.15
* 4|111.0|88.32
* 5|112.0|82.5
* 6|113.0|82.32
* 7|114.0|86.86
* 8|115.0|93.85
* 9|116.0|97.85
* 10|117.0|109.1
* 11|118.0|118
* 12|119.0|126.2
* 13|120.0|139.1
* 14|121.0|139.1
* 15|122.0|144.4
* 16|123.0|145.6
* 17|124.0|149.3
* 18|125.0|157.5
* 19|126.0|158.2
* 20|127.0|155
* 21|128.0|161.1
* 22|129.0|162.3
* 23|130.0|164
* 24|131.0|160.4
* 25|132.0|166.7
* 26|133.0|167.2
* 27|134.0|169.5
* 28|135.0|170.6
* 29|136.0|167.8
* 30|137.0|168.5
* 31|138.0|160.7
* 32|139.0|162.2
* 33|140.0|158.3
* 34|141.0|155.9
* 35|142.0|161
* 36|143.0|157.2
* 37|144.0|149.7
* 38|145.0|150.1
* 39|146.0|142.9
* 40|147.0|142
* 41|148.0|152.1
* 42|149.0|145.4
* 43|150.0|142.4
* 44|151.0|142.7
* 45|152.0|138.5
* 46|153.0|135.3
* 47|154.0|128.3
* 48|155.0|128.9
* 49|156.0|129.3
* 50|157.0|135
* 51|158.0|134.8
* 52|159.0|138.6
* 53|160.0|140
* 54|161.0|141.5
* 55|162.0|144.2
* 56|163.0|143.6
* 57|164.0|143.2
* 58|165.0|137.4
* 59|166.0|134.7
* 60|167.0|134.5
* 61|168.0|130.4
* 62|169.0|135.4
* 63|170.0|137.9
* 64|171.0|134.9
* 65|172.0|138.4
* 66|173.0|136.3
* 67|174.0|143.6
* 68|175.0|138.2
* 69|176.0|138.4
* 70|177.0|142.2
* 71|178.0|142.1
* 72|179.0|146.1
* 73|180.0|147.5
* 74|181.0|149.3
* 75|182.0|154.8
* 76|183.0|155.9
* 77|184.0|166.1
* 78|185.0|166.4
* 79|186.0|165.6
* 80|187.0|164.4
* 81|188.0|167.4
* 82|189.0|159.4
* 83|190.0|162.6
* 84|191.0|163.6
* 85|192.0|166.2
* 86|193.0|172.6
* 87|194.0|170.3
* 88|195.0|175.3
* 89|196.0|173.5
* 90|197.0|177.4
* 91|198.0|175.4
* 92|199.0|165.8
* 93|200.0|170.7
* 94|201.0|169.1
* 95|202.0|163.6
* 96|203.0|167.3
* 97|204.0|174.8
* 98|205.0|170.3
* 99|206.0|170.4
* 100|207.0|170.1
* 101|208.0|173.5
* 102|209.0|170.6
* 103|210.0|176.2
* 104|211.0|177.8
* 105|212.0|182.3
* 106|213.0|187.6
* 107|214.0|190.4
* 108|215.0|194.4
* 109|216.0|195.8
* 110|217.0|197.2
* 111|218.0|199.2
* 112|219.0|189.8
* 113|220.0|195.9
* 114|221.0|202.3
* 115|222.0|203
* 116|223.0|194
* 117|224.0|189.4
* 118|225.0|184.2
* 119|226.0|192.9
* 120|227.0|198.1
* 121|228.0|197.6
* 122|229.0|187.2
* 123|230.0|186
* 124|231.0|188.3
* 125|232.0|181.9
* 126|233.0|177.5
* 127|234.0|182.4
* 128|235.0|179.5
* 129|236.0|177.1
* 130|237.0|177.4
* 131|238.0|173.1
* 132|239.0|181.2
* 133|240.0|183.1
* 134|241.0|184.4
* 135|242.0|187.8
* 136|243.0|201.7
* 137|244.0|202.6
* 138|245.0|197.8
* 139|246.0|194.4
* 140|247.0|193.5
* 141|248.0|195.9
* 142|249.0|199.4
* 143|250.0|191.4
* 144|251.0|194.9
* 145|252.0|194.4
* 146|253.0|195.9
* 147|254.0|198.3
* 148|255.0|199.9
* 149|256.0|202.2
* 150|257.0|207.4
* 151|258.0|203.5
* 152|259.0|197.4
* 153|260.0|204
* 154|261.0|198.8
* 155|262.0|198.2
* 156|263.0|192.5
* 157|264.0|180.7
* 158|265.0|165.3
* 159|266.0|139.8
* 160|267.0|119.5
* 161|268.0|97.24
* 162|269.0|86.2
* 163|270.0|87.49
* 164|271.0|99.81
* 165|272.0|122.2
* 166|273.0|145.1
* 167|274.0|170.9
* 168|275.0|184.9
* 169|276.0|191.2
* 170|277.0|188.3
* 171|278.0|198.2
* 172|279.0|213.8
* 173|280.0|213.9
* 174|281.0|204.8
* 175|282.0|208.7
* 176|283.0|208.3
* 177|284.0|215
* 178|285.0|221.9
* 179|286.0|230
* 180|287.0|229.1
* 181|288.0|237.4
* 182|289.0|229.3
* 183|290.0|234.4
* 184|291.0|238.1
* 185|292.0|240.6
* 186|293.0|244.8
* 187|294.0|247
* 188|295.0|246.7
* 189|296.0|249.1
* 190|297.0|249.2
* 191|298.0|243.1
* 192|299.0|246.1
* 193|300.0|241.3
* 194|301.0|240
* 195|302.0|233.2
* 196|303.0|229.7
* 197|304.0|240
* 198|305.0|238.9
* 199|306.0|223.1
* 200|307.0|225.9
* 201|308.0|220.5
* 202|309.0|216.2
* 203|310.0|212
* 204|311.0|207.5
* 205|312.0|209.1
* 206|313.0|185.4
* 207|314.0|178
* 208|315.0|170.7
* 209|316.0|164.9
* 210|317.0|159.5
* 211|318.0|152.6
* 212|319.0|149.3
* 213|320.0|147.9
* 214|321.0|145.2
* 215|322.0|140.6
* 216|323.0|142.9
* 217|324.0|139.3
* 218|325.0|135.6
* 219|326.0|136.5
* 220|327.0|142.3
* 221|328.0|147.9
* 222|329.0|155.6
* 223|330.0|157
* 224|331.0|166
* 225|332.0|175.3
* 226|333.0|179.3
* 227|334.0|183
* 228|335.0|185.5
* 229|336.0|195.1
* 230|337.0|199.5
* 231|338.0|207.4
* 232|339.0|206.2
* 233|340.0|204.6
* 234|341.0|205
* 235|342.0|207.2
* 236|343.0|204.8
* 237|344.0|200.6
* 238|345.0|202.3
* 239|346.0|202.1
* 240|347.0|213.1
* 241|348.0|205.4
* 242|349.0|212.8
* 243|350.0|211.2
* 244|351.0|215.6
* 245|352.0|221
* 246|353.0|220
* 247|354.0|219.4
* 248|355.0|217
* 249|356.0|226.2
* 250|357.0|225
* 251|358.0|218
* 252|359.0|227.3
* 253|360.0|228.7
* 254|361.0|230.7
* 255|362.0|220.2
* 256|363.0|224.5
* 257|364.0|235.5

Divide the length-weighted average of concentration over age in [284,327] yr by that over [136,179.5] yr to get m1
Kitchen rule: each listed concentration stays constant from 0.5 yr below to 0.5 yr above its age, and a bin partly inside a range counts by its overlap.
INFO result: 1.4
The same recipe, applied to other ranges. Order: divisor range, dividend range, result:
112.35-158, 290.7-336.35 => 1.36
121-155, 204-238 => 1.21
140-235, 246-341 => 1.18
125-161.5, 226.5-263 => 1.27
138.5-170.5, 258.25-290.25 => 1.28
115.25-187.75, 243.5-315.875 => 1.37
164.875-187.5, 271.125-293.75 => 1.42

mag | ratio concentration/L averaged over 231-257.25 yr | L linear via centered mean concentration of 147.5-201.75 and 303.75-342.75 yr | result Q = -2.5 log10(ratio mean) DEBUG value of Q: -0.16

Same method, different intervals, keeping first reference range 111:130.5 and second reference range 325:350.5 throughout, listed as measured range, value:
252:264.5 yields -0.193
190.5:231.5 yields -0.184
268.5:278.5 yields 0.156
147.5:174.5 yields 0.014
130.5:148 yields -0.188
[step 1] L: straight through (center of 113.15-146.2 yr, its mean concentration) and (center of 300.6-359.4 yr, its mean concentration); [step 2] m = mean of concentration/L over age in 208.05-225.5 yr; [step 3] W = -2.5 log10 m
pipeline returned -0.137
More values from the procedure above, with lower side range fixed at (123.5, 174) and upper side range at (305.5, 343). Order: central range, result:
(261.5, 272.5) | 0.24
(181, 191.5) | -0.05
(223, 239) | -0.14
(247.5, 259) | -0.19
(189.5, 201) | -0.09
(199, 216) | -0.12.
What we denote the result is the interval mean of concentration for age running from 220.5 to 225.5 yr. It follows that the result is 195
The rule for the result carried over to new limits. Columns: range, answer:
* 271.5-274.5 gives 146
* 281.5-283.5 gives 208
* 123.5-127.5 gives 155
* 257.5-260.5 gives 202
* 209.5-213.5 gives 181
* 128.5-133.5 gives 164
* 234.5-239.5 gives 178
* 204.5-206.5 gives 170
